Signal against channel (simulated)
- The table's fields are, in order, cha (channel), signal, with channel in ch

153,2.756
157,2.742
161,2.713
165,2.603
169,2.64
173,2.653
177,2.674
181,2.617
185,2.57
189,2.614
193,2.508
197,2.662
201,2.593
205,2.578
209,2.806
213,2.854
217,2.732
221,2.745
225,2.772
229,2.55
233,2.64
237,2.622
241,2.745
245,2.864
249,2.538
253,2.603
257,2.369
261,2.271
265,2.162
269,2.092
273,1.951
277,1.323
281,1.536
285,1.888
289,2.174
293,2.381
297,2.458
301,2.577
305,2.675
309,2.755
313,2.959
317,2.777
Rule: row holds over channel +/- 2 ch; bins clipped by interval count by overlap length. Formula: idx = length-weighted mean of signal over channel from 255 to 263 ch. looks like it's 2.32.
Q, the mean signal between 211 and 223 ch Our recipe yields 2.78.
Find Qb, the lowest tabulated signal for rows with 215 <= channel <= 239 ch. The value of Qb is 2.55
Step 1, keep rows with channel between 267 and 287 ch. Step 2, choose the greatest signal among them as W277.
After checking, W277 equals 2.092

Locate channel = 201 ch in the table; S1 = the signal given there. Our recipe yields 2.593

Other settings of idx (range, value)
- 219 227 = 2.76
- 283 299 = 2.23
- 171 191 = 2.63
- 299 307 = 2.63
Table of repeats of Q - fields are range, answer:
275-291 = 1.73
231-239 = 2.63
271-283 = 1.6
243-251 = 2.7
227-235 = 2.59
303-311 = 2.71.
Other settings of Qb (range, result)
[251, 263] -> 2.271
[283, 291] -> 1.888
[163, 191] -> 2.57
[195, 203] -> 2.593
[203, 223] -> 2.578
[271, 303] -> 1.323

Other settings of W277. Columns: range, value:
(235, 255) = 2.864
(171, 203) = 2.674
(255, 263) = 2.369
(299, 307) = 2.675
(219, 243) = 2.772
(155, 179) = 2.742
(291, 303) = 2.577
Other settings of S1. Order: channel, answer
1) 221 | 2.745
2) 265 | 2.162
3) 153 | 2.756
